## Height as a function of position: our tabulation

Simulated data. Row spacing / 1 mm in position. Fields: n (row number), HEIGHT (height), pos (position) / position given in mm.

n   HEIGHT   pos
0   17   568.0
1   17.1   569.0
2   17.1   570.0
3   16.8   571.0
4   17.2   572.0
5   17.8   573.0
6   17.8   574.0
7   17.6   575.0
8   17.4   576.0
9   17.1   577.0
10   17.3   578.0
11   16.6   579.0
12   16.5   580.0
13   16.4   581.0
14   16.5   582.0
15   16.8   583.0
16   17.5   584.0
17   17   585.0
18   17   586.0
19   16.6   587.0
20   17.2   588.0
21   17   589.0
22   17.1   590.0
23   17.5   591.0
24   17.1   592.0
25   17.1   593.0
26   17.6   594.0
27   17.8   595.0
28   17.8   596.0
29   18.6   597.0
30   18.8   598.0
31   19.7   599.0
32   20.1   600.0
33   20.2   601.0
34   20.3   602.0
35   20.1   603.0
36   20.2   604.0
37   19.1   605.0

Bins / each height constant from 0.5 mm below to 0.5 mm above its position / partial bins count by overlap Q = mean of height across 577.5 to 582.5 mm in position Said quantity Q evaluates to 16.7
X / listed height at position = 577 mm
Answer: 17.1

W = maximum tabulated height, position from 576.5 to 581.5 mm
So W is 17.3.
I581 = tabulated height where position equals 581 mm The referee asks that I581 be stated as 16.4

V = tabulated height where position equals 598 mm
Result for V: 18.8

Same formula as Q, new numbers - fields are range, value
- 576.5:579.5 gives 17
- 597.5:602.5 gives 19.8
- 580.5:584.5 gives 16.8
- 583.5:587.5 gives 17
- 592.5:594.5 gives 17.4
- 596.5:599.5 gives 19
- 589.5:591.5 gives 17.3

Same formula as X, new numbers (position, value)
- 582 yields 16.5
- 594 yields 17.6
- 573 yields 17.8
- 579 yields 16.6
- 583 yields 16.8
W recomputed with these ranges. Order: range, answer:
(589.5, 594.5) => 17.6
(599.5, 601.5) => 20.2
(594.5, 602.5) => 20.3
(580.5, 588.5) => 17.5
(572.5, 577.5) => 17.8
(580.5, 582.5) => 16.5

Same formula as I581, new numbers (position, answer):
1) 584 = 17.5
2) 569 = 17.1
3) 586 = 17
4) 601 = 20.2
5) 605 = 19.1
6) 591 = 17.5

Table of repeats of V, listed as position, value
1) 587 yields 16.6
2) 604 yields 20.2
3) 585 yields 17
